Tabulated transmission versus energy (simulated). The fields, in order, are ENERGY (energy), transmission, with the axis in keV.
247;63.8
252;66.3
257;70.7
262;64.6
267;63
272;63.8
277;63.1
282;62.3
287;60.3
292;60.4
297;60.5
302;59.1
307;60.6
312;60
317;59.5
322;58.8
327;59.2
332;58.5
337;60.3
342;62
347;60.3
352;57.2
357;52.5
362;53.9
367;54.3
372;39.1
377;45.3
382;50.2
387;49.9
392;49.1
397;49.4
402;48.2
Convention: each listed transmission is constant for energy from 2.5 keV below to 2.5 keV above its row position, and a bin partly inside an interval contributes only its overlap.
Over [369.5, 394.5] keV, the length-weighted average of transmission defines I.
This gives 46.7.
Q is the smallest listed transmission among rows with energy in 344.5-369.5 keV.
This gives 52.5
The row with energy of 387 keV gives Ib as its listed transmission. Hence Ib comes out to 49.9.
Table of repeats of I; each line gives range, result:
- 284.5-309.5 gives 60.2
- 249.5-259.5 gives 68.5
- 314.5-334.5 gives 59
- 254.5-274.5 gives 65.5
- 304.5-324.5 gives 59.7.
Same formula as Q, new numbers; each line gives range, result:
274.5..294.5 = 60.3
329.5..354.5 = 57.2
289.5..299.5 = 60.4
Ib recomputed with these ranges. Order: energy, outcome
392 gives 49.1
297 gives 60.5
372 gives 39.1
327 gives 59.2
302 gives 59.1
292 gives 60.4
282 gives 62.3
